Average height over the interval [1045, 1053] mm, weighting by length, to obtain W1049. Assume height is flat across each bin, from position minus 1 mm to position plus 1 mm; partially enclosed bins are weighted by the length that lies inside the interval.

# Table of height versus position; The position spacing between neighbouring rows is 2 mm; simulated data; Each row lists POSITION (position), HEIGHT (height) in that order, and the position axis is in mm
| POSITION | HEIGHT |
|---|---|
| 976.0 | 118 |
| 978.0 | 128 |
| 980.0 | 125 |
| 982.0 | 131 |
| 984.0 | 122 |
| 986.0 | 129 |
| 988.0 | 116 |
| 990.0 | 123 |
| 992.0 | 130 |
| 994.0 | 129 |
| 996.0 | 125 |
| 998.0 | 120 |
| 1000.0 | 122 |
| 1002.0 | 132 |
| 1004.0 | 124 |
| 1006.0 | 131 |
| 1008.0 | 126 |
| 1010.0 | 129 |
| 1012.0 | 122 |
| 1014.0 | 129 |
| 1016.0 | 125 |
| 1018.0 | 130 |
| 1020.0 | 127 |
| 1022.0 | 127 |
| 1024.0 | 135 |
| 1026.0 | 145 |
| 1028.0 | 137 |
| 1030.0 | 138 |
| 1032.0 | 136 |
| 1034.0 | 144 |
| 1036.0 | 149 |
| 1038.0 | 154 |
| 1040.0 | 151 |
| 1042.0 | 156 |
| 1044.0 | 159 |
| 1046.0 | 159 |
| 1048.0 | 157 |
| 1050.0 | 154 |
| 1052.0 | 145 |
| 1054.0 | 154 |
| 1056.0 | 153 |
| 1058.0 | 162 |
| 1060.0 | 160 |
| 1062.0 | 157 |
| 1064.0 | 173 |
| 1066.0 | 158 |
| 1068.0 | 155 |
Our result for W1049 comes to 154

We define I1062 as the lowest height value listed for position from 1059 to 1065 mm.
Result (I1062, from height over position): 157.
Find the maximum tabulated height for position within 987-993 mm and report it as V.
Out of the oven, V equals 130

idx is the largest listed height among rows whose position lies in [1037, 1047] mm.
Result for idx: 159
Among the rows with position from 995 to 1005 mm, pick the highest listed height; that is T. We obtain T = 132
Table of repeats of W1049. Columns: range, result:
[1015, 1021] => 127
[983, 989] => 122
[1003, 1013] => 126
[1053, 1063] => 157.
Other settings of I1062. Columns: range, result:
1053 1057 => 153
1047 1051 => 154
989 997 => 123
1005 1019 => 122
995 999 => 120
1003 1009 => 124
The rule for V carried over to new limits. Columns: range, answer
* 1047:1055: 157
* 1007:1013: 129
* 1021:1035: 145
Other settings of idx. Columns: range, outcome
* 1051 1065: 173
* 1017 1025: 135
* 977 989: 131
